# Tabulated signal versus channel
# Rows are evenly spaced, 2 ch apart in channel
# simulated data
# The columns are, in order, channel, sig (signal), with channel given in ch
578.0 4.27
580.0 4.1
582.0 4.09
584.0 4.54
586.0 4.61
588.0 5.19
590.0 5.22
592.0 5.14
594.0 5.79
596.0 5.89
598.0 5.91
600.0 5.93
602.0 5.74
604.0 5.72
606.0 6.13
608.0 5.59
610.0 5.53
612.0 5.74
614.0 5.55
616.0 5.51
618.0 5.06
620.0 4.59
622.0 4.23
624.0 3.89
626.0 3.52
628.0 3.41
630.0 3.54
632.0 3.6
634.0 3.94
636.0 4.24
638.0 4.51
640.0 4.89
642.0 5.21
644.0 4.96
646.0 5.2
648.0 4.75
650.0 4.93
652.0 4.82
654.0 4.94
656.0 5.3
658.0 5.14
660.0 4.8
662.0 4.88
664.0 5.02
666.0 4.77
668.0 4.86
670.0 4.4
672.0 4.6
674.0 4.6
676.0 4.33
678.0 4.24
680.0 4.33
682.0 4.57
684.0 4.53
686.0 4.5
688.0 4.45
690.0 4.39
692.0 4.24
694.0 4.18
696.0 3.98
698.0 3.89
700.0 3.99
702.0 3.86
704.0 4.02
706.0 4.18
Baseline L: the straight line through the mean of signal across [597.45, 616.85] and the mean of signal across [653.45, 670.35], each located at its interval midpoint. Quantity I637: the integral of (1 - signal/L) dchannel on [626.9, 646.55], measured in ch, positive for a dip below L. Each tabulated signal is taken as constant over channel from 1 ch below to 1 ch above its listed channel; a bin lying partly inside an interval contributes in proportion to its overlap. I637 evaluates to 3.5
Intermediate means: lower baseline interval 5.73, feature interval 4.33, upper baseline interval 4.92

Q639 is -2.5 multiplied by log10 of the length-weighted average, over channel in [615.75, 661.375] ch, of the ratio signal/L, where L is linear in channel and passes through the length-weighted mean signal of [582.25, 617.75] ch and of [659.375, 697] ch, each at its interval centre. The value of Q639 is 0.10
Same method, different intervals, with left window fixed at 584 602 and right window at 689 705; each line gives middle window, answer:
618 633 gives 0.27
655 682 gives -0.06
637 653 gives -0.04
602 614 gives -0.10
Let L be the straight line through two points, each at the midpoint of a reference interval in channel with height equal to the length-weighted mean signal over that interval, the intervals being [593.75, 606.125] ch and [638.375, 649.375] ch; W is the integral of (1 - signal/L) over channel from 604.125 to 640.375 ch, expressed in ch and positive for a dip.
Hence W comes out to 5.1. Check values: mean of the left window 5.86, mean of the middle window 4.66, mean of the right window 4.97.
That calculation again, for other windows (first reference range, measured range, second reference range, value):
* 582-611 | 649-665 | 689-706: -1.23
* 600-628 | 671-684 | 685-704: -0.28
